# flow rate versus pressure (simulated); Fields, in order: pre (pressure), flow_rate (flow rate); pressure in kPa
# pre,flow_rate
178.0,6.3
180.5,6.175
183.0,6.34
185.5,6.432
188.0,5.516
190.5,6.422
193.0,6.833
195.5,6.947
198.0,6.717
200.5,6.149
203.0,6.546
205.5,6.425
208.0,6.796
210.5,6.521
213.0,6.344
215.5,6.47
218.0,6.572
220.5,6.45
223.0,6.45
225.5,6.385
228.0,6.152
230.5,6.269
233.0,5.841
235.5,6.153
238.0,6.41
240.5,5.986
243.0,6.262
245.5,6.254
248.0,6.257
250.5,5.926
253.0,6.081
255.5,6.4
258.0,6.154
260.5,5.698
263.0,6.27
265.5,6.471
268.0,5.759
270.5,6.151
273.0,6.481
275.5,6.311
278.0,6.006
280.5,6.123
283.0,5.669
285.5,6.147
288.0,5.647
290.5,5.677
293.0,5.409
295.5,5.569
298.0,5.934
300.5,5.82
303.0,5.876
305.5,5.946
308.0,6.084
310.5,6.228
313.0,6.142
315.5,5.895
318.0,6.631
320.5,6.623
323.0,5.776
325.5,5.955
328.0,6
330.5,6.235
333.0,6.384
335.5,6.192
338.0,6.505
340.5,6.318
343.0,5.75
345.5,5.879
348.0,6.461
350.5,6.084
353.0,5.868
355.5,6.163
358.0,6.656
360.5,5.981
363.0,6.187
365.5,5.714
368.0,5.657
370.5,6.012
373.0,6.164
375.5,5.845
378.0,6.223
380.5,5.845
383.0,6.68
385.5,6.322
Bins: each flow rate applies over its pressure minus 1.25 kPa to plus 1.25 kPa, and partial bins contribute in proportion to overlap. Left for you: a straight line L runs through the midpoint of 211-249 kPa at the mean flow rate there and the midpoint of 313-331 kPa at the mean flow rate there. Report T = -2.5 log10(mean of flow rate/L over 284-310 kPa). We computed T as 0.07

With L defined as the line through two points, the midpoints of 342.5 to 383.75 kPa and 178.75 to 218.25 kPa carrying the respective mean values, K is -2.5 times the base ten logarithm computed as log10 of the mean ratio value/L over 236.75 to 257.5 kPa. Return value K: 0.02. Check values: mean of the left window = 6.45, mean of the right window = 6.07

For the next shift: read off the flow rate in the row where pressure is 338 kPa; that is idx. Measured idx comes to 6.505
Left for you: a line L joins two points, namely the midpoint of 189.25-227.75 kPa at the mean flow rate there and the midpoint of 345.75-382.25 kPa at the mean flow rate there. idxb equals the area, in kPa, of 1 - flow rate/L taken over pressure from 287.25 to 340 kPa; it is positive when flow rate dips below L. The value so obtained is 1.52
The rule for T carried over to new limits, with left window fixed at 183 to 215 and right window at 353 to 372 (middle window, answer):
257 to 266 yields 0.03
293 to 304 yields 0.08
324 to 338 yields -0.01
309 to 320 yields -0.01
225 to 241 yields 0.04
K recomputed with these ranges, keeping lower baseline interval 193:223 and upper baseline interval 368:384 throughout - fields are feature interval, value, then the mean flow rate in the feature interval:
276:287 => 0.061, 6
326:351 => 0.002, 6.18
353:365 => -0.008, 6.17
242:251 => 0.043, 6.19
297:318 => 0.043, 6.03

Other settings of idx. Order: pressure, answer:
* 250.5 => 5.926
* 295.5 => 5.569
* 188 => 5.516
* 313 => 6.142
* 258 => 6.154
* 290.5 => 5.677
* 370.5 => 6.012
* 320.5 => 6.623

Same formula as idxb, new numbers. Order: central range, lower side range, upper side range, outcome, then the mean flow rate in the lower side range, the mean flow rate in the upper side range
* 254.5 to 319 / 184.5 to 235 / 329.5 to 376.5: 2.4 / 6.41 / 6.11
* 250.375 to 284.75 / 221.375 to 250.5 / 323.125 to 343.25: 0.5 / 6.21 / 6.17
